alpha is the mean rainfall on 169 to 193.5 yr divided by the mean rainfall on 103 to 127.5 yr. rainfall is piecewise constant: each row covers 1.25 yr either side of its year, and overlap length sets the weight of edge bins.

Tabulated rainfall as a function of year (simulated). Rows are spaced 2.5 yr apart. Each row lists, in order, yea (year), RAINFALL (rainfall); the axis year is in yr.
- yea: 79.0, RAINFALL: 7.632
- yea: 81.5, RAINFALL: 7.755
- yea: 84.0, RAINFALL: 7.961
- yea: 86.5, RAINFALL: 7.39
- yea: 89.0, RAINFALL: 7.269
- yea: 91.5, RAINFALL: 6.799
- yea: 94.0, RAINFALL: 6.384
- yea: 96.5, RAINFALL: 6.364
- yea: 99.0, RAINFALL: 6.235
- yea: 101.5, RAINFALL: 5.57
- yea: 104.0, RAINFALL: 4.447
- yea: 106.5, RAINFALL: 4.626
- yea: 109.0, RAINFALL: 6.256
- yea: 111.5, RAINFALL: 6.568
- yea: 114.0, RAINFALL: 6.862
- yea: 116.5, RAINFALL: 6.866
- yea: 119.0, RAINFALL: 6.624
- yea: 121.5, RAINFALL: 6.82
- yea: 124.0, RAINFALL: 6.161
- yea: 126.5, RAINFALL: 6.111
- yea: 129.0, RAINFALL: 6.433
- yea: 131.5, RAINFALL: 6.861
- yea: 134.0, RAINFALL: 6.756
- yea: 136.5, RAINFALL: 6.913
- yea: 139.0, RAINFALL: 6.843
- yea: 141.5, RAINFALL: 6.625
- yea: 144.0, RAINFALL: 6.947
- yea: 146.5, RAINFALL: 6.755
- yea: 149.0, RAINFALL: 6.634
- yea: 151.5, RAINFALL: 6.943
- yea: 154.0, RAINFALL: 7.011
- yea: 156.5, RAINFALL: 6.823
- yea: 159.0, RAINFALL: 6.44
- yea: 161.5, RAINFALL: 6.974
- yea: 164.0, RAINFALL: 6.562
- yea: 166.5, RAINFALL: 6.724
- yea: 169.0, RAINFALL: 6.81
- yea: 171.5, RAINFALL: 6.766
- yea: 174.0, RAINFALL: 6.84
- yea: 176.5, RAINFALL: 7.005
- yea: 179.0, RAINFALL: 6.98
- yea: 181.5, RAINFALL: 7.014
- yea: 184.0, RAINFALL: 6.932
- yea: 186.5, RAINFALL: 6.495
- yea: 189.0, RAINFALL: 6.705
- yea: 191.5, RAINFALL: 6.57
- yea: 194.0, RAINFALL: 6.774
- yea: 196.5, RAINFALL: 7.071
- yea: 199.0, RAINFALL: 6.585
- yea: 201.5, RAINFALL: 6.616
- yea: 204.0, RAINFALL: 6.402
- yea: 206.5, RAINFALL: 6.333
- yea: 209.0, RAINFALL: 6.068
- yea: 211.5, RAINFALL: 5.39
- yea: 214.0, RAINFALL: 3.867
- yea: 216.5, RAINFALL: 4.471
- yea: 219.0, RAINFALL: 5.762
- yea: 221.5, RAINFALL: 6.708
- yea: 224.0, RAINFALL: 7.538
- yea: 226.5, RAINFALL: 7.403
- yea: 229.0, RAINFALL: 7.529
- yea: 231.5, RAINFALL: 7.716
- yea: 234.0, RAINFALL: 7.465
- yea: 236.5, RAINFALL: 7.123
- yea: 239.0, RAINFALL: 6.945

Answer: 1.11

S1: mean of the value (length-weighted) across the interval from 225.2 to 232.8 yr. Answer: 7.55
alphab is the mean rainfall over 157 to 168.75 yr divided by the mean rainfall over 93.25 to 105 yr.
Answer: 1.15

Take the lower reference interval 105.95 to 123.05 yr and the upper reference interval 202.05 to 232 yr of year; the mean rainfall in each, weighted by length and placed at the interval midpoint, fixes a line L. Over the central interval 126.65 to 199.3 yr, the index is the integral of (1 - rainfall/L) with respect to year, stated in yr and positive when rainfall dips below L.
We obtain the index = -5.0 yr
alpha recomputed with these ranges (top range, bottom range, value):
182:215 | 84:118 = 1.00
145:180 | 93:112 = 1.18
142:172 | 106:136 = 1.05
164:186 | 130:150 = 1.01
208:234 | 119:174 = 0.94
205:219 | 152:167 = 0.78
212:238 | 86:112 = 1.07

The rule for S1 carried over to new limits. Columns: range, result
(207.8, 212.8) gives 5.71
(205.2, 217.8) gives 5.23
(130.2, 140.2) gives 6.84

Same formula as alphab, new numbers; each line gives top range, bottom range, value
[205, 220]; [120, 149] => 0.80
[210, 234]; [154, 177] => 0.93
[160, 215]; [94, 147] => 1.03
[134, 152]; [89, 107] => 1.15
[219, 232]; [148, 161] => 1.06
